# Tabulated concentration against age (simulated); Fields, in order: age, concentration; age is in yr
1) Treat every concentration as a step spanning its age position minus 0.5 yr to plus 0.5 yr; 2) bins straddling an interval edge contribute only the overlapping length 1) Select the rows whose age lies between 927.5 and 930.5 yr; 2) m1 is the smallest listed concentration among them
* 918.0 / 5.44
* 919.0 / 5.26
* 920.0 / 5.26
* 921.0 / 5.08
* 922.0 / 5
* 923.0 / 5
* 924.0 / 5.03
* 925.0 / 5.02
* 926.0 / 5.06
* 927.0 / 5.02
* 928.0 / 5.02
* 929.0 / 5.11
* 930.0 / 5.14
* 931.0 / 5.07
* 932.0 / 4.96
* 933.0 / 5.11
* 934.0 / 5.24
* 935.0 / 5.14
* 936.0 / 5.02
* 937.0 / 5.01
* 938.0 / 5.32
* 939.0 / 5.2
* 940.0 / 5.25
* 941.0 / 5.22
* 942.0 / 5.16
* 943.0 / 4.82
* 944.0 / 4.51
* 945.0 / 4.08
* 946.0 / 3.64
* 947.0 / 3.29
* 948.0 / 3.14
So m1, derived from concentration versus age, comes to 5.02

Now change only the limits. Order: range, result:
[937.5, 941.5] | 5.2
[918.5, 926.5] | 5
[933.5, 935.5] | 5.14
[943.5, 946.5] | 3.64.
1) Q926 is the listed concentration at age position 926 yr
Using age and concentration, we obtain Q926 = 5.06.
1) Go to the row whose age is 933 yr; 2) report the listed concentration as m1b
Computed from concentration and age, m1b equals 5.11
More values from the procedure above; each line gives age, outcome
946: 3.64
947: 3.29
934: 5.24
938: 5.32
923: 5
